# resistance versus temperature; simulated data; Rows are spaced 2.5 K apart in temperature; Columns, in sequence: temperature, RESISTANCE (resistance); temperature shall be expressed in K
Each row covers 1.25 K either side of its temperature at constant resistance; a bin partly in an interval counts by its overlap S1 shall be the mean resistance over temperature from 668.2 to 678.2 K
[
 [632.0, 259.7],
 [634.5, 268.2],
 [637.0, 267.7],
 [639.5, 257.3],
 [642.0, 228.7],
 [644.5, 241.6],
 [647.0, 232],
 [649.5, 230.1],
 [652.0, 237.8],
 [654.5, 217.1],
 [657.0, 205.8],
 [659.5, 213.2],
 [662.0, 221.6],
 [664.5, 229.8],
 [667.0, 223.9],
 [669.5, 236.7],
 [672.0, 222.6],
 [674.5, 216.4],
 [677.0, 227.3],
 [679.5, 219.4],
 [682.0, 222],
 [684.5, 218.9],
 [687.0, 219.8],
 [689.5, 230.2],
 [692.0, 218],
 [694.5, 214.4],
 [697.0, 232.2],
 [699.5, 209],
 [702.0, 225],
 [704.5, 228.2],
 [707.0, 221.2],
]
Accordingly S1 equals 226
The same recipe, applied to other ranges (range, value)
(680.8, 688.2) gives 220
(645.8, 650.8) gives 231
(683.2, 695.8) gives 220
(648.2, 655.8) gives 228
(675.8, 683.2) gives 223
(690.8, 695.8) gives 216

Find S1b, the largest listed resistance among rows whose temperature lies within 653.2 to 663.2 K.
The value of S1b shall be 221.6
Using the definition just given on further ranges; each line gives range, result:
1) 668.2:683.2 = 236.7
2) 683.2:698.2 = 232.2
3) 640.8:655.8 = 241.6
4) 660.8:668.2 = 229.8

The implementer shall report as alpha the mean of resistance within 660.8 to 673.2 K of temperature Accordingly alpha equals 227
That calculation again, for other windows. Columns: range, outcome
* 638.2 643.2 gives 243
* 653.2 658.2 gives 212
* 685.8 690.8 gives 225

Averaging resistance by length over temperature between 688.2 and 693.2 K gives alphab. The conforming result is 224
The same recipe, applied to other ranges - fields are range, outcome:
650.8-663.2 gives 219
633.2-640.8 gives 264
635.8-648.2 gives 245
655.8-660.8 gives 210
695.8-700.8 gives 221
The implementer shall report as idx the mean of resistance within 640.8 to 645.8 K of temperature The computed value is 235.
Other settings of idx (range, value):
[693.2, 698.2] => 223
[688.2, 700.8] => 221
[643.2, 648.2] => 237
